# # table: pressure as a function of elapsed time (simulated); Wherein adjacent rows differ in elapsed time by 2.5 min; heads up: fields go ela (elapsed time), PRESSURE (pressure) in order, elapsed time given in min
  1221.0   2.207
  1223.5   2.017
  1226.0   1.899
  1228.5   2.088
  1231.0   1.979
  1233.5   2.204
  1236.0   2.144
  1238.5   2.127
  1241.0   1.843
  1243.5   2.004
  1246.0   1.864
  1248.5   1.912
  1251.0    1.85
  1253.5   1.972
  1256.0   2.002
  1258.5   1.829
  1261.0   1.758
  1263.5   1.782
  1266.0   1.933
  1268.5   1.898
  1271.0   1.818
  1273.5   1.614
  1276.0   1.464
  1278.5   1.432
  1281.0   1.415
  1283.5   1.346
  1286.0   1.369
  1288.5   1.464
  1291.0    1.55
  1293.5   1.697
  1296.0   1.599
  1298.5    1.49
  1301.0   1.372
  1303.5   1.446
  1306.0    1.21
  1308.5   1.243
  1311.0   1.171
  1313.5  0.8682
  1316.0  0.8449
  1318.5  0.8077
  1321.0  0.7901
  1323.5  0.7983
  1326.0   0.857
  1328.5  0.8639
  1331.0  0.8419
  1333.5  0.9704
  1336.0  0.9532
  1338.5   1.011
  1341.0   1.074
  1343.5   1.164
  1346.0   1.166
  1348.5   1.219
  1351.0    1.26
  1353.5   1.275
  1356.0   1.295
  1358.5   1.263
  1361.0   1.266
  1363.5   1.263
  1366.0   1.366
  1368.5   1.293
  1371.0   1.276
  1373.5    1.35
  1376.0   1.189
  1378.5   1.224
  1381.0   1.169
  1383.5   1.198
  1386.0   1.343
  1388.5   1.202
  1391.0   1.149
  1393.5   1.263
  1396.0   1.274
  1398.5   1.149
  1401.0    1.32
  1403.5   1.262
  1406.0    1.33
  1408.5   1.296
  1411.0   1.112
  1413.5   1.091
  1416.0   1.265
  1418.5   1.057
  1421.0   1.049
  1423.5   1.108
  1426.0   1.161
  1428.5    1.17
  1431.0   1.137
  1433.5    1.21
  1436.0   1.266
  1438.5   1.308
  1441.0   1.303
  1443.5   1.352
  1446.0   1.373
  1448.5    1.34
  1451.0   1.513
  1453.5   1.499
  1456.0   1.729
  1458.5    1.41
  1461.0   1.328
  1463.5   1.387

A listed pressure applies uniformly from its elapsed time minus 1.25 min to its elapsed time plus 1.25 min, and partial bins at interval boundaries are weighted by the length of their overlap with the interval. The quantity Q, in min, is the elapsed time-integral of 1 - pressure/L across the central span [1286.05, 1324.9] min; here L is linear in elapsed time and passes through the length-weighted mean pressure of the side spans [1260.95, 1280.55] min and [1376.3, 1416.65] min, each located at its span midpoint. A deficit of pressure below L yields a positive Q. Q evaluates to 8.6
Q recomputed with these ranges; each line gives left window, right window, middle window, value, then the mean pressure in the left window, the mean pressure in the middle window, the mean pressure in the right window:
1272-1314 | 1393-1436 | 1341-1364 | 1.3 min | 1.41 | 1.23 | 1.19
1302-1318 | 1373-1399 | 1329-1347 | 2.2 min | 1.12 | 1.02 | 1.23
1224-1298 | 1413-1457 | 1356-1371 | 2.0 min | 1.79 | 1.29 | 1.27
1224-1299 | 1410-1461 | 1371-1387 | 2.2 min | 1.78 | 1.25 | 1.27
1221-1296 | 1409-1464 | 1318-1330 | 5.9 min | 1.81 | 0.825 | 1.28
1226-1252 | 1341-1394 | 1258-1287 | 2.7 min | 2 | 1.64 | 1.24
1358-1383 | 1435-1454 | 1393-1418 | 1.6 min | 1.26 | 1.23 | 1.37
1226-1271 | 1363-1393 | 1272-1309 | 5.7 min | 1.95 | 1.45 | 1.25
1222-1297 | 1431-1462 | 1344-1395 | 9.8 min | 1.8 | 1.25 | 1.38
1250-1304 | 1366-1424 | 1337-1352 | 2.7 min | 1.64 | 1.14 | 1.22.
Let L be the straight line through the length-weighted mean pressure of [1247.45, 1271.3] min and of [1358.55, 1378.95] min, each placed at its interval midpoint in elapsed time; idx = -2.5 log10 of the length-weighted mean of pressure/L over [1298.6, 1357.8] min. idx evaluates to 0.36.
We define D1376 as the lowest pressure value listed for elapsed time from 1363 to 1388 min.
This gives 1.169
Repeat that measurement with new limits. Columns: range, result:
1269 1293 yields 1.346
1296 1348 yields 0.7901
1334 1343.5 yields 0.9532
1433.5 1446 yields 1.21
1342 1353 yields 1.164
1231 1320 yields 0.8077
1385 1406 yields 1.149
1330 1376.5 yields 0.8419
